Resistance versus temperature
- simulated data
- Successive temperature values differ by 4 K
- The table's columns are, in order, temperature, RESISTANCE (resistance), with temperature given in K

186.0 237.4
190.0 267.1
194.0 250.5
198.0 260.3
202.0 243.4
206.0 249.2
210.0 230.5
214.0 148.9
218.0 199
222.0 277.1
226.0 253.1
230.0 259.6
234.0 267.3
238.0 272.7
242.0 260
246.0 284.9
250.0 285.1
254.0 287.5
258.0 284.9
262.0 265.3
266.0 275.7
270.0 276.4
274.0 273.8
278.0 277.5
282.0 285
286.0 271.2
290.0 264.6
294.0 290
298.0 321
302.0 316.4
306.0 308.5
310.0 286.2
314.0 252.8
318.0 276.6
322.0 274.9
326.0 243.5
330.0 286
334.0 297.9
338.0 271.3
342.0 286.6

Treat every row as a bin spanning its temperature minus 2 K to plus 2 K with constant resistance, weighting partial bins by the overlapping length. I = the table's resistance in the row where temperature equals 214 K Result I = 148.9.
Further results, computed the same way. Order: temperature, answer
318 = 276.6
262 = 265.3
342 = 286.6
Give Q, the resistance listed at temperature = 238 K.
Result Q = 272.7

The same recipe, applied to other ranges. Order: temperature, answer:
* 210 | 230.5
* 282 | 285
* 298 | 321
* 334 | 297.9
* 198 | 260.3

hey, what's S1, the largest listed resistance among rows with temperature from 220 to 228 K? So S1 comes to 277.1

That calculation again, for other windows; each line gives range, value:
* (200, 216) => 249.2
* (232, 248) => 284.9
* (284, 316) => 321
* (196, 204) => 260.3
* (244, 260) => 287.5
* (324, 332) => 286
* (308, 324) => 286.2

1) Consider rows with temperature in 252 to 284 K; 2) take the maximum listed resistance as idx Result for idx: 287.5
